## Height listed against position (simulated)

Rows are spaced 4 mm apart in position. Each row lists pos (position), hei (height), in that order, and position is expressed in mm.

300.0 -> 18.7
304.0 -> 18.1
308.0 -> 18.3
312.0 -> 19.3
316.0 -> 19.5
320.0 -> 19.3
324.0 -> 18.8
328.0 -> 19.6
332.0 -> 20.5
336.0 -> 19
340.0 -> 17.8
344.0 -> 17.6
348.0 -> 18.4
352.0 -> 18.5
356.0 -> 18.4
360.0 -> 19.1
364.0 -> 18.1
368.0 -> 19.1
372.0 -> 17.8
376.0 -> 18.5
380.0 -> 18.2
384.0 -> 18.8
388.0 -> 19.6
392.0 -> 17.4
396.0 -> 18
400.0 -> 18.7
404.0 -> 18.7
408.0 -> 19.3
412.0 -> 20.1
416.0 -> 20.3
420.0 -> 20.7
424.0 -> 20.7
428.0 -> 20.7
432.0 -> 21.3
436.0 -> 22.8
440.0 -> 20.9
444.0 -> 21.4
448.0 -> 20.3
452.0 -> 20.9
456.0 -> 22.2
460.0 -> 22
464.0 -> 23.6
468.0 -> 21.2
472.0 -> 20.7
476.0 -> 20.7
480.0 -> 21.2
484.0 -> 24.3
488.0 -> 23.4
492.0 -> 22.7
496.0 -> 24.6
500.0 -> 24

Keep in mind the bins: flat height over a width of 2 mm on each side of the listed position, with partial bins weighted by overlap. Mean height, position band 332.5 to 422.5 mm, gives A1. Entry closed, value 18.8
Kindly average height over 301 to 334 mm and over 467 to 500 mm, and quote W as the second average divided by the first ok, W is 1.17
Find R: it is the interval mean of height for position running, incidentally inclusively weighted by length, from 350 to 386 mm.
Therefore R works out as 18.5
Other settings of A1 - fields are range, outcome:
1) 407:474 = 21.2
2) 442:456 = 21.1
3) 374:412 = 18.7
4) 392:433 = 19.7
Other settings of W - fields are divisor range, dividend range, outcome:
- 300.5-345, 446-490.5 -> 1.16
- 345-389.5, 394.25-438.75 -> 1.09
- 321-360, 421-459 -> 1.13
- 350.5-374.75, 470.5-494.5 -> 1.20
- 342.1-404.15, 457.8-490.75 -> 1.20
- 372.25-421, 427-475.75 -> 1.13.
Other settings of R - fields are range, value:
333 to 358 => 18.4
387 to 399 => 18.3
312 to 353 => 18.9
